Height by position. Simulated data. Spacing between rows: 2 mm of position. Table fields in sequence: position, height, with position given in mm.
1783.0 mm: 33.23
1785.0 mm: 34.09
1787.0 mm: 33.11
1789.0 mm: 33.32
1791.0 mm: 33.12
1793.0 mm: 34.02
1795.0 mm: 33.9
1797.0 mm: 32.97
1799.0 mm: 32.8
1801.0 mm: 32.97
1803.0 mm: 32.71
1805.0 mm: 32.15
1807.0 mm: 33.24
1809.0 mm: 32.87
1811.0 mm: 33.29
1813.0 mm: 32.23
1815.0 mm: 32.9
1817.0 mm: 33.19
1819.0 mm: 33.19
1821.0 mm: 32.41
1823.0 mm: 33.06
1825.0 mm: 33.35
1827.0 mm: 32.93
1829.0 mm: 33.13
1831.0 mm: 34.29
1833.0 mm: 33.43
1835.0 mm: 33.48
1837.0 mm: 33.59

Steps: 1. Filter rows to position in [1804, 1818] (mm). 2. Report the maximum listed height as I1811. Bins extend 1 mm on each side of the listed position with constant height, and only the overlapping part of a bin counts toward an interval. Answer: 33.29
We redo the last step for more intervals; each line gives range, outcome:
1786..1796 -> 34.02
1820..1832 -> 34.29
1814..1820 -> 33.19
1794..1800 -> 33.9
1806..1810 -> 33.24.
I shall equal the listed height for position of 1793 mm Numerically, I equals 34.02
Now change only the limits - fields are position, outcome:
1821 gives 32.41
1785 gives 34.09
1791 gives 33.12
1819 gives 33.19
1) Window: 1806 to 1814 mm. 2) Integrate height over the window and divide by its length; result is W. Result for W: 32.9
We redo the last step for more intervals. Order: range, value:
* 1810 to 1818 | 32.9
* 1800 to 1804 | 32.8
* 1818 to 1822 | 32.8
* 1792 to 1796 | 34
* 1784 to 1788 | 33.6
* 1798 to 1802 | 32.9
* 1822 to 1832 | 33.4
